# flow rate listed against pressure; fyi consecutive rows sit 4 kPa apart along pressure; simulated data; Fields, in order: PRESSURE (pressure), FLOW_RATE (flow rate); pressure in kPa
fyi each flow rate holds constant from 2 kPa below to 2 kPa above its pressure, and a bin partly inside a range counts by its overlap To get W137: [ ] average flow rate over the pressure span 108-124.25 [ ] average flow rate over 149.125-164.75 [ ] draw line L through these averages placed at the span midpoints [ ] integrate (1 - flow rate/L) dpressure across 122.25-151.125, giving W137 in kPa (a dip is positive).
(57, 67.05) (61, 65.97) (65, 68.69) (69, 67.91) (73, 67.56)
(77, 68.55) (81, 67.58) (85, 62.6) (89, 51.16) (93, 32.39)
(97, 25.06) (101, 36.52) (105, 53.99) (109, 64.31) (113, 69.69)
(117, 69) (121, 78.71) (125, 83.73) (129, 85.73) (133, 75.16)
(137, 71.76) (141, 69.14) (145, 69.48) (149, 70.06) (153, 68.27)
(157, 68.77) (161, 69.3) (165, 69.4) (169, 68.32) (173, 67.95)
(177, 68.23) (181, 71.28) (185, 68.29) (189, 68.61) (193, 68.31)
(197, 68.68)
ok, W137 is -1.9 kPa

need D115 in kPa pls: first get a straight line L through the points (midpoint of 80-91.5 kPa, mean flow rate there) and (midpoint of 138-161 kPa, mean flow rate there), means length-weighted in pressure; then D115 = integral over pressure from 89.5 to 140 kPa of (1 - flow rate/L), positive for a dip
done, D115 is 1.6 kPa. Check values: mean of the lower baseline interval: 58.6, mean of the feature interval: 62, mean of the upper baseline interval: 69.3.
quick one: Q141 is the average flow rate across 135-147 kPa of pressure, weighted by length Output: 70.1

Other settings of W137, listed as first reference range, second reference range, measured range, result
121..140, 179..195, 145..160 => 1.2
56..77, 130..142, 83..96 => 4.2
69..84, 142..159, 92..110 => 7.0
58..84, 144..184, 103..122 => 0.5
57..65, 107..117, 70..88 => 0.3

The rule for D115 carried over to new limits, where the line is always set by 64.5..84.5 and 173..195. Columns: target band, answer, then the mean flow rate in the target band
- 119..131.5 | -2.6 kPa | 82.4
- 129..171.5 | -1.4 kPa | 70.7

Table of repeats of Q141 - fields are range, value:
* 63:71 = 68.3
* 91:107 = 37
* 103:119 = 64.2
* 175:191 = 69.1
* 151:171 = 68.8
